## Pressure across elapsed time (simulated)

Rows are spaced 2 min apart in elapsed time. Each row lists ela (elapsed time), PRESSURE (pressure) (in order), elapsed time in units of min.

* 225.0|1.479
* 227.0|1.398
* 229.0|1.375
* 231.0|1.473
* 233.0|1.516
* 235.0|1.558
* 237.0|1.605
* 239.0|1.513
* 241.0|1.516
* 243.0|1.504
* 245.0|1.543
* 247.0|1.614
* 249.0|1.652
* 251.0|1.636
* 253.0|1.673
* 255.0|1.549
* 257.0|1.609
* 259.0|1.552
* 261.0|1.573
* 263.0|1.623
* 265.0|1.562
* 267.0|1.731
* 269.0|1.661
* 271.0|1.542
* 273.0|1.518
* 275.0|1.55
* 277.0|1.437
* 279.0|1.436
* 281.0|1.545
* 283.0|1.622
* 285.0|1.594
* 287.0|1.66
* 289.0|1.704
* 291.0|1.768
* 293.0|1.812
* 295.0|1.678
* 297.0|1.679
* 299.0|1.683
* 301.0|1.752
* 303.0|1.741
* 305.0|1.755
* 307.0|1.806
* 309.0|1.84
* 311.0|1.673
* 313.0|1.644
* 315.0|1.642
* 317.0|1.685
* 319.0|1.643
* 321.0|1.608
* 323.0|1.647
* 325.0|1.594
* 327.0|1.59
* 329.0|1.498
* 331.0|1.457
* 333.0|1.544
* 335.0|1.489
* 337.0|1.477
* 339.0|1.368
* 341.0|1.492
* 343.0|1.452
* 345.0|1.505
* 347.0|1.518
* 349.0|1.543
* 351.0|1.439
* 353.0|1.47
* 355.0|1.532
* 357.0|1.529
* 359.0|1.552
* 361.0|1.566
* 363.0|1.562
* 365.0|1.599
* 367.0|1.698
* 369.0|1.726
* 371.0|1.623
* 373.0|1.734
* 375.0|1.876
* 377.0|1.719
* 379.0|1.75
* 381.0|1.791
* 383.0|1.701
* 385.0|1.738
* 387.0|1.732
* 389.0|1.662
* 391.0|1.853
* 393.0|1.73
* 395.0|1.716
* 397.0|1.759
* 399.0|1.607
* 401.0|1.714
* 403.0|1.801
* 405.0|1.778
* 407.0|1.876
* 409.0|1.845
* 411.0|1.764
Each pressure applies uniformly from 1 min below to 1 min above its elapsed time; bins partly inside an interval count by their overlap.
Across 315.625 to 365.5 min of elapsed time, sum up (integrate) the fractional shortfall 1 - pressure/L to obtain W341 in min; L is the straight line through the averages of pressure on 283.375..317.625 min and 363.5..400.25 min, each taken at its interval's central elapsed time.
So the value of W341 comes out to 5.3 min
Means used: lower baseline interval 1.71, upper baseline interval 1.72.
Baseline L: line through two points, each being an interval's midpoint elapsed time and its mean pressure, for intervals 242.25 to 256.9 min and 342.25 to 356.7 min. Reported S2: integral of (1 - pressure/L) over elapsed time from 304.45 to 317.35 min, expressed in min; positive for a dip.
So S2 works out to -1.6 min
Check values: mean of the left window 1.6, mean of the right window 1.5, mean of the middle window 1.72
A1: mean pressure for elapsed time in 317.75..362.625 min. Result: 1.52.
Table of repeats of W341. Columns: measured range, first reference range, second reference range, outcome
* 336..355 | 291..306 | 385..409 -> 2.88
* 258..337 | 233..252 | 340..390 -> -1.77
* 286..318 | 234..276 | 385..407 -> -1.62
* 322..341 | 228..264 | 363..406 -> 1.66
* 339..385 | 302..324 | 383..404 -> 3.01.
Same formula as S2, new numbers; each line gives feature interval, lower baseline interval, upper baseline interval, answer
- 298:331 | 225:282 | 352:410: -1.0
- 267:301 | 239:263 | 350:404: -0.4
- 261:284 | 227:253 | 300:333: 0.3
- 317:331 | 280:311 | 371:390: 1.0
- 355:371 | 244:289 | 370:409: 1.0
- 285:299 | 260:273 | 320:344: -1.2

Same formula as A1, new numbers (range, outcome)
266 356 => 1.6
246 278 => 1.59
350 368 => 1.55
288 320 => 1.72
